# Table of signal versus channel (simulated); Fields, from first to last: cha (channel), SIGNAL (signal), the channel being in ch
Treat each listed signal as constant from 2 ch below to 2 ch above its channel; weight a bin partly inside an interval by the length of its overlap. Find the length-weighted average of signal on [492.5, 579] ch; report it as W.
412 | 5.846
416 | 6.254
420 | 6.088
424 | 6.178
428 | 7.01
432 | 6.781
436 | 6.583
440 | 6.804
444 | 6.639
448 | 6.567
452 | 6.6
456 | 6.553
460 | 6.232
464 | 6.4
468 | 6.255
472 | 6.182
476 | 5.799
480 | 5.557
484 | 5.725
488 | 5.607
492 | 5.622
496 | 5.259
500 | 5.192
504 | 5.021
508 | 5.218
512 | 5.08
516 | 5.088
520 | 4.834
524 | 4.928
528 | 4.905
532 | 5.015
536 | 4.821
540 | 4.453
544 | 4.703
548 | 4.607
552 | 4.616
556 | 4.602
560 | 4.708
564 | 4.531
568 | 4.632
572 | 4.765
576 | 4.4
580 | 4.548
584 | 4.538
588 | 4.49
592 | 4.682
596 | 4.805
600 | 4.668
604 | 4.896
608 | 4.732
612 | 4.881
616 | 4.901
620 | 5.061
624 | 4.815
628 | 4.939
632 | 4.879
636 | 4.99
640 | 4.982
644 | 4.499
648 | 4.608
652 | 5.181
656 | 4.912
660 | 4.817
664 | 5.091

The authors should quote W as 4.84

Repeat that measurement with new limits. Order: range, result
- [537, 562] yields 4.62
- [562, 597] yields 4.59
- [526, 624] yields 4.71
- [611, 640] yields 4.93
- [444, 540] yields 5.58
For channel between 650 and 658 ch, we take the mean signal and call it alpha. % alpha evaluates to 5.05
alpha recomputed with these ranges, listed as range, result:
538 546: 4.58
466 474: 6.22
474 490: 5.67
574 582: 4.47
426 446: 6.76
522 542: 4.82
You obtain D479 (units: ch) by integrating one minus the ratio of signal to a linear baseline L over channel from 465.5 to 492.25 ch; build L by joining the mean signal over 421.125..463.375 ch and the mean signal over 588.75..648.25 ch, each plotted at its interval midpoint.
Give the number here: 1.6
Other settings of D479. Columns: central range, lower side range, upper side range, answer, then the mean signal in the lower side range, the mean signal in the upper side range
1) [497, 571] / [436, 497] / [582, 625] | 8.58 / 6.15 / 4.77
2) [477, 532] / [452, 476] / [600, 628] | 6.36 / 6.3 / 4.87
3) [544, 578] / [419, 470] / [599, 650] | 5.12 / 6.52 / 4.84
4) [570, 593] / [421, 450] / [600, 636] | 2.92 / 6.63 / 4.88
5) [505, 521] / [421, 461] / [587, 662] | 2.26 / 6.59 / 4.83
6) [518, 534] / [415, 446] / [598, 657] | 2.26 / 6.55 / 4.86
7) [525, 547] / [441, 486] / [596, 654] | 3.30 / 6.24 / 4.86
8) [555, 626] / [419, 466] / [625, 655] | 7.72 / 6.55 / 4.87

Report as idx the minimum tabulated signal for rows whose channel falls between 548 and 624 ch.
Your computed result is 4.4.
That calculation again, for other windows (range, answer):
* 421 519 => 5.021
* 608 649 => 4.499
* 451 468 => 6.232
